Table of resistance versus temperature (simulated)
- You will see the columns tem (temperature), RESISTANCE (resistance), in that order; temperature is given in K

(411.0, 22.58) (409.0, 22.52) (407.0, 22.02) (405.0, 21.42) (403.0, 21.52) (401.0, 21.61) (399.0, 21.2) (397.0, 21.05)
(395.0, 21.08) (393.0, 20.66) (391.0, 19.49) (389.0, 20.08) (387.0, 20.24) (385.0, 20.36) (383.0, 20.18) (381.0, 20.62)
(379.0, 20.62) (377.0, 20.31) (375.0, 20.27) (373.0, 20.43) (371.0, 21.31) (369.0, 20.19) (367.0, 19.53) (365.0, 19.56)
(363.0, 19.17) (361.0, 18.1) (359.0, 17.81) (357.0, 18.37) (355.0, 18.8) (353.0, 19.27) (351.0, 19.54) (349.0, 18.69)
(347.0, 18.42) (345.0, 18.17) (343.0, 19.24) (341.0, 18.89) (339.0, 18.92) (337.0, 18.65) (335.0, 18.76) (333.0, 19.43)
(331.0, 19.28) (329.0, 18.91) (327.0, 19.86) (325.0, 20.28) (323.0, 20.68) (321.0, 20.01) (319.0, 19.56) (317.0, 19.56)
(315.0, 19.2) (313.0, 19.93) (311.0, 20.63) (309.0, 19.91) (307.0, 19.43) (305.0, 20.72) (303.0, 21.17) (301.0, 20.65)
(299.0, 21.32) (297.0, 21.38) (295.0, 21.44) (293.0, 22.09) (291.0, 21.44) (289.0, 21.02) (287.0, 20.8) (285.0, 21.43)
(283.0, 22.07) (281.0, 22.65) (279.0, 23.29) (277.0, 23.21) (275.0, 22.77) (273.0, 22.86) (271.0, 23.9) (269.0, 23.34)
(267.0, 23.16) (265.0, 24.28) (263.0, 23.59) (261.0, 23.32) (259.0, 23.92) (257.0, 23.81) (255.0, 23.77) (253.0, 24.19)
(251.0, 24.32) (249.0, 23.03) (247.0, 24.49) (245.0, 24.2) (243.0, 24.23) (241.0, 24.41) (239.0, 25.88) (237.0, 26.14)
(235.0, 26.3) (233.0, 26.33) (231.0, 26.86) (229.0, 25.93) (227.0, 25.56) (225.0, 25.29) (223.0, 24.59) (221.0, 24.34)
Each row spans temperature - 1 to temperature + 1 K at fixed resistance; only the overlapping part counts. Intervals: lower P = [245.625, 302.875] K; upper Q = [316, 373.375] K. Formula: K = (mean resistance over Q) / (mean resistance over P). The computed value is 0.8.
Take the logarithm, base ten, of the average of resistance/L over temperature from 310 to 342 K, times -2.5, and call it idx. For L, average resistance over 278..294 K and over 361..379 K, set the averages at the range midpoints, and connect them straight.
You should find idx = 0.08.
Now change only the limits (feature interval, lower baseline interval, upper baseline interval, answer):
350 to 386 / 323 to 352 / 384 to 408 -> 0.020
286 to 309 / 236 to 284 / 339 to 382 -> 0.058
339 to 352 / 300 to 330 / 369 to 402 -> 0.080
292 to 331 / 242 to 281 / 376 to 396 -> 0.102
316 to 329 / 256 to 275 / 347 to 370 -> 0.044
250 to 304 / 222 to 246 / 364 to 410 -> 0.070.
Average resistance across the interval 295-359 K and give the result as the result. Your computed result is 19.6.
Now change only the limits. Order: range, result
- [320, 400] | 19.7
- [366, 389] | 20.4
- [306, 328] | 19.9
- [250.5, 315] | 22.2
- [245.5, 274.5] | 23.7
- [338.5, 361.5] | 18.7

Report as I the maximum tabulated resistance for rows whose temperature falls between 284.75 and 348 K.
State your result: 22.09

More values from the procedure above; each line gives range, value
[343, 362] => 19.54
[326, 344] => 19.86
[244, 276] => 24.49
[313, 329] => 20.68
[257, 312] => 24.28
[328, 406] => 21.61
